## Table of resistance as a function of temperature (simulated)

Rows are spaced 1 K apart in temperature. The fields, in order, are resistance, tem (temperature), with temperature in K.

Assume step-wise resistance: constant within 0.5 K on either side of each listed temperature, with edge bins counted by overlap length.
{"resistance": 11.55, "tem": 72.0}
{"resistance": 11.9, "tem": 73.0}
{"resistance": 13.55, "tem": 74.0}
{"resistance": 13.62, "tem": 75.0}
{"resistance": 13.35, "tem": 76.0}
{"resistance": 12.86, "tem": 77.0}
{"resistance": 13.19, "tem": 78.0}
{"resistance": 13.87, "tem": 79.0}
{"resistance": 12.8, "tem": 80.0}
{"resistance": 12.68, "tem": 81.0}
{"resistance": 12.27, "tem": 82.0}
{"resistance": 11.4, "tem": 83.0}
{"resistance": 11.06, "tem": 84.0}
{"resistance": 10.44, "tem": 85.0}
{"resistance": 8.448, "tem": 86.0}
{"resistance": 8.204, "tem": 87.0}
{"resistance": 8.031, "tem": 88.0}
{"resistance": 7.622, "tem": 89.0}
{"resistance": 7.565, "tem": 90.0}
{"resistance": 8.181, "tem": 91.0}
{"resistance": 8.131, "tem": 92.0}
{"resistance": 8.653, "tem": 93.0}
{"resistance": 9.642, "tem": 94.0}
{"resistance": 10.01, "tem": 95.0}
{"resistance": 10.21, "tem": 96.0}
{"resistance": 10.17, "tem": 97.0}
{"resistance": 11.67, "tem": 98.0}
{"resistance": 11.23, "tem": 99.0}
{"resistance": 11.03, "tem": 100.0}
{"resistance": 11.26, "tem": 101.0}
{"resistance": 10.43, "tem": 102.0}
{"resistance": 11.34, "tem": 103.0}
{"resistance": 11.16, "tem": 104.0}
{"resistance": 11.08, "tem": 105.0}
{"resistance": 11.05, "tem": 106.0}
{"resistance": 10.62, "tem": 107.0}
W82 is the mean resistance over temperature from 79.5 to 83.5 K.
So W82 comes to 12.3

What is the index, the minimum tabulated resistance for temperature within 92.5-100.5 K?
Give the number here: 8.653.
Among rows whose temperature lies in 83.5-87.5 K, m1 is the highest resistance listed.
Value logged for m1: 11.06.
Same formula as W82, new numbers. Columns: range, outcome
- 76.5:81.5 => 13.1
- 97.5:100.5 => 11.3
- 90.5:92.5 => 8.16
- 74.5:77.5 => 13.3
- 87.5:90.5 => 7.74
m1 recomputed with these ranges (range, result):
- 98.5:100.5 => 11.23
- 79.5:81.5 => 12.8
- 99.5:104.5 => 11.34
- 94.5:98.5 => 11.67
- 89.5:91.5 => 8.181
